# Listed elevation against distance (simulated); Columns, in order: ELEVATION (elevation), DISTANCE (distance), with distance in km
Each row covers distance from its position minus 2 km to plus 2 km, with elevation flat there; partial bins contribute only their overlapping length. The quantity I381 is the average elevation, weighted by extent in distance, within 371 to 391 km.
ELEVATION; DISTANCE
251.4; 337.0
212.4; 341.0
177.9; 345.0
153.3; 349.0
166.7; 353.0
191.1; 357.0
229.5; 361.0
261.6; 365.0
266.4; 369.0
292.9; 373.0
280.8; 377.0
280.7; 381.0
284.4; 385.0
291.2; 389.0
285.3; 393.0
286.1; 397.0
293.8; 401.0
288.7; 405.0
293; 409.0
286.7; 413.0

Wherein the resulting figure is 286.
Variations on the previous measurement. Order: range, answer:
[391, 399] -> 286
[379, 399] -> 286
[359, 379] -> 266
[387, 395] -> 288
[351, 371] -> 223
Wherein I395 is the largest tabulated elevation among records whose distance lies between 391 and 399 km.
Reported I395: 286.1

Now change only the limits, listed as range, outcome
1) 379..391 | 291.2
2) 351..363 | 229.5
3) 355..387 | 292.9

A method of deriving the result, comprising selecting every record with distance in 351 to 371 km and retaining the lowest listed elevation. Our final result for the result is 166.7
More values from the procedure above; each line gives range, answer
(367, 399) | 266.4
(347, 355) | 153.3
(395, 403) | 286.1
